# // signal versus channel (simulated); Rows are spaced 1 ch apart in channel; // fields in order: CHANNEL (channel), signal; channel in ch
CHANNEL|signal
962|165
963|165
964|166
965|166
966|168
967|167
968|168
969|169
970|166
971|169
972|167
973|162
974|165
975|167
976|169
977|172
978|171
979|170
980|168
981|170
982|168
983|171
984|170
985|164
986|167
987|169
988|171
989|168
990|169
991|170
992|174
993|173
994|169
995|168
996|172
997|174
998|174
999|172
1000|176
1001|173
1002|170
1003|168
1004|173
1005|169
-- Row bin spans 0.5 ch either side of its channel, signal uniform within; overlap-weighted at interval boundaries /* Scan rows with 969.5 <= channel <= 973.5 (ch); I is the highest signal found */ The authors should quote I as 169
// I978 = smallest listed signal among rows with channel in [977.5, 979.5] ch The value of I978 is 170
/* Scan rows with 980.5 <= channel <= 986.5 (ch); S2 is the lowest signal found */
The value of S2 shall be 164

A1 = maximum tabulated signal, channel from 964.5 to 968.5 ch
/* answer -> 168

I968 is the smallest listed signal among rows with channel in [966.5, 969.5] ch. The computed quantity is 167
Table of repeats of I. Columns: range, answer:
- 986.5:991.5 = 171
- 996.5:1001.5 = 176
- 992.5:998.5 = 174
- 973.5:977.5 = 172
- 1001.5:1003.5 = 170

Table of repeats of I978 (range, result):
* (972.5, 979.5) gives 162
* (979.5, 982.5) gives 168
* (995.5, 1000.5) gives 172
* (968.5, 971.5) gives 166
